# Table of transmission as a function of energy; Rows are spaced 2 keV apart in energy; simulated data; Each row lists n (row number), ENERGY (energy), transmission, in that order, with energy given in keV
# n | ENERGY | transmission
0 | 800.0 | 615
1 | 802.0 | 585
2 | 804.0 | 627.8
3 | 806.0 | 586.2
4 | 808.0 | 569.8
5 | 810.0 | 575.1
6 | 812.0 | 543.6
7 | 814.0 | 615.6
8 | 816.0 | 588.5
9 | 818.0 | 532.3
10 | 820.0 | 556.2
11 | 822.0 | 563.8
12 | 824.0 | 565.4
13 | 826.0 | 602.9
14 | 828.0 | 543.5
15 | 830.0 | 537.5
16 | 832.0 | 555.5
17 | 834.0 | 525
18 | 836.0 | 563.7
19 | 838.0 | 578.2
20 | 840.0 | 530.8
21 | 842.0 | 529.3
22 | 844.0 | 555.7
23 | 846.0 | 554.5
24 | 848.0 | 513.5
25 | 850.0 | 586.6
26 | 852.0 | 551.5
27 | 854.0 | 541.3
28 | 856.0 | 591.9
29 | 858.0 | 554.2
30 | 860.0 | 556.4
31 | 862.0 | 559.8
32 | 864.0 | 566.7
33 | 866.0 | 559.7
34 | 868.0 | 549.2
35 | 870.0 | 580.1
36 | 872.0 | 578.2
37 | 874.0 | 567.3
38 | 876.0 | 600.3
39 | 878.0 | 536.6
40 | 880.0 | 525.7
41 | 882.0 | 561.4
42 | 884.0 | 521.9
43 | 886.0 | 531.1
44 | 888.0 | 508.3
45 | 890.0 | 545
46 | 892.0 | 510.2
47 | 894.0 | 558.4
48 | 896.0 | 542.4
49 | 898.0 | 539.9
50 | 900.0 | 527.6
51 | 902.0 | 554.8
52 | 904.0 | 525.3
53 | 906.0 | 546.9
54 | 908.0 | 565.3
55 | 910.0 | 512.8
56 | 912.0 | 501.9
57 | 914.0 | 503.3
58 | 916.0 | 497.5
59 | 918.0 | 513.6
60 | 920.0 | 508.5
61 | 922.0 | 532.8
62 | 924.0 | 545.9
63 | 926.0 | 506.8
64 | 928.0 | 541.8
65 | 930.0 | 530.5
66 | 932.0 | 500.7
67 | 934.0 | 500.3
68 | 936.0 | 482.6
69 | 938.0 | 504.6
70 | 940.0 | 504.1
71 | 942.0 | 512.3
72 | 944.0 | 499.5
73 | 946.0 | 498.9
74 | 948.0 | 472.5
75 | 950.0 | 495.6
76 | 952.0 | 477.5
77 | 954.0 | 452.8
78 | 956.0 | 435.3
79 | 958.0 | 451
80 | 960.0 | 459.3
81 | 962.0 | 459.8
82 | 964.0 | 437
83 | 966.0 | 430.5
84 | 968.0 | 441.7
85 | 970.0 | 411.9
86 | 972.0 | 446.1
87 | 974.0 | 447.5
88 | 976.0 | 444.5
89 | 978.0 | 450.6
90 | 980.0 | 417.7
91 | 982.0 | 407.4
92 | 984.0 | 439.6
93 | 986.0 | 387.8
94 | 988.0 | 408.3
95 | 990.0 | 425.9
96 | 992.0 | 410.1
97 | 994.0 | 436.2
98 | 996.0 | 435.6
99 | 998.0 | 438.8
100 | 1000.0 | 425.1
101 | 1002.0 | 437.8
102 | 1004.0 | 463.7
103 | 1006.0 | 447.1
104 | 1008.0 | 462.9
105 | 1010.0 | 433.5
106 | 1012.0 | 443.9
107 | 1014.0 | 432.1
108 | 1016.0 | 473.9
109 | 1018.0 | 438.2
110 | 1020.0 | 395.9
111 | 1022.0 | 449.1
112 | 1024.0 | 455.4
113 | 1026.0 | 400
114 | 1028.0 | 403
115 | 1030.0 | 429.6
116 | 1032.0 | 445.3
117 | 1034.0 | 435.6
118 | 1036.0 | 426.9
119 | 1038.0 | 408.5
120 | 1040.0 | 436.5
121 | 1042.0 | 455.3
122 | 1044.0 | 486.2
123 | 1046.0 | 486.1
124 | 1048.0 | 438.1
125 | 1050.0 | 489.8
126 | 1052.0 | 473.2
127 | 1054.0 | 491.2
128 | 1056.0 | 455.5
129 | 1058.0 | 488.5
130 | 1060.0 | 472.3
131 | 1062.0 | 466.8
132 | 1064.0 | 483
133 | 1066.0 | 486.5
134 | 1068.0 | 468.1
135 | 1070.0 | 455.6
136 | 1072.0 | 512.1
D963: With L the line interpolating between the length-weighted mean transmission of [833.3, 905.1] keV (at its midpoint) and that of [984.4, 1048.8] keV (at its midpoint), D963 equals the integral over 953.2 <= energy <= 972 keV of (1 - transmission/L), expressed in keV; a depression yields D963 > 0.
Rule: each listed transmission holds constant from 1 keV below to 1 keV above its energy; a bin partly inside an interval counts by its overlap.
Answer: 1.4 keV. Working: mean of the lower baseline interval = 550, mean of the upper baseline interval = 436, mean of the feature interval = 442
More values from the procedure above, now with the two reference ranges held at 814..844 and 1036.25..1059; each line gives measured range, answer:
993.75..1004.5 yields 1.0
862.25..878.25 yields -0.9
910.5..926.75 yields 0.1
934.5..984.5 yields 4.1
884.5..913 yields -0.3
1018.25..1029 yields 1.2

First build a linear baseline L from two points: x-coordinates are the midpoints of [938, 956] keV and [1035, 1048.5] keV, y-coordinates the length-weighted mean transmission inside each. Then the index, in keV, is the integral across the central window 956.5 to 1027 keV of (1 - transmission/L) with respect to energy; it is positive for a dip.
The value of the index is 5.0 keV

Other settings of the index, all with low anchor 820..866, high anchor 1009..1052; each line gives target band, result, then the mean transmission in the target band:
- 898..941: -0.9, 520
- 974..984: 0.9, 433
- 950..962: 0.7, 459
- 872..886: -0.5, 553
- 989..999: 0.7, 429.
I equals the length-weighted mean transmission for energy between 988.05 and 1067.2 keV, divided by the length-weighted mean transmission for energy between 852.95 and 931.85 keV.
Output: 0.83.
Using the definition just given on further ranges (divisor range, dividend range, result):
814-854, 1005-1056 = 0.80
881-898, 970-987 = 0.80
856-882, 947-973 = 0.80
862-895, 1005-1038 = 0.79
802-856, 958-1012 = 0.77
